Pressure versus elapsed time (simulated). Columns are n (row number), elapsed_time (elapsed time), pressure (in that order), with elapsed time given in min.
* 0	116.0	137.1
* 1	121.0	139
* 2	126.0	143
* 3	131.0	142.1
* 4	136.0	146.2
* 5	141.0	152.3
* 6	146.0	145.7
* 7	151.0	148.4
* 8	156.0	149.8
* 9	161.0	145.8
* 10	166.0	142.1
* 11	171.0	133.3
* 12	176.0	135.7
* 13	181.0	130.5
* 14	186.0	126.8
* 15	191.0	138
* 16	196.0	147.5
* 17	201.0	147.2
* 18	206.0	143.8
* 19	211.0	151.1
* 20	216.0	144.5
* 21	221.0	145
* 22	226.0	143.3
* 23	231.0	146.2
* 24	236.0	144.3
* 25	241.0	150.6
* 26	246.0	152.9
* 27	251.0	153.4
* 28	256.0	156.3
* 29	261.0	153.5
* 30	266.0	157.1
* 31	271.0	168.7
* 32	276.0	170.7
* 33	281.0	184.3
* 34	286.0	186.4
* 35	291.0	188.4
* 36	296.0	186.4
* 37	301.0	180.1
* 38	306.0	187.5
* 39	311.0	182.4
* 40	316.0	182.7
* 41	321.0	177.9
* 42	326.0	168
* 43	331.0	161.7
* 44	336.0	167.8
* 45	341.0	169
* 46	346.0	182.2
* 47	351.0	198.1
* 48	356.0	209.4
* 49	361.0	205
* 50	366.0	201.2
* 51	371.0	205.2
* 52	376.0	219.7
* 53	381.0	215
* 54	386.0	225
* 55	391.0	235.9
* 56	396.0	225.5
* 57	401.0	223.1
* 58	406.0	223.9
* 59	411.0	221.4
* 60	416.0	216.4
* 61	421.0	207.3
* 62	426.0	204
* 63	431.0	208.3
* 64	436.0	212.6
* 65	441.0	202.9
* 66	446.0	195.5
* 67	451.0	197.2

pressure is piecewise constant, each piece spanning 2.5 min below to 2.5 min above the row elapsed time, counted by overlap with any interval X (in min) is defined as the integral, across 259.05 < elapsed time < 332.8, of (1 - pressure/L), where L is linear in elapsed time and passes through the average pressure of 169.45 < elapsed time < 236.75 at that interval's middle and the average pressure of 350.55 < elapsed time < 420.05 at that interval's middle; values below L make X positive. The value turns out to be 1.3 min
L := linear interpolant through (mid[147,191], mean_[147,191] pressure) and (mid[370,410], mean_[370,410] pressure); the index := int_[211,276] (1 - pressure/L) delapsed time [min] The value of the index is 5.9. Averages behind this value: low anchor 139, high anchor 222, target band 152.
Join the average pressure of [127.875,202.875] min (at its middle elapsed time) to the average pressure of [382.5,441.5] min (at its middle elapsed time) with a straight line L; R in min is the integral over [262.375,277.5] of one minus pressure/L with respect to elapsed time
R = 0.9 min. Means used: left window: 142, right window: 218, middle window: 164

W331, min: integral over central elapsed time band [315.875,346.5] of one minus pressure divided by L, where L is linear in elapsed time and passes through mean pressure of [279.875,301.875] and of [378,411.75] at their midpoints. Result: 4.4 min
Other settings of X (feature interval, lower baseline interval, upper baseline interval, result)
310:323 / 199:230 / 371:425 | 0.4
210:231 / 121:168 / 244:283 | 1.4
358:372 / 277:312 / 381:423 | 0.4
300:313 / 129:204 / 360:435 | 0.2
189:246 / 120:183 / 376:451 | 5.3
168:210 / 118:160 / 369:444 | 5.4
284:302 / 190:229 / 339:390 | -0.9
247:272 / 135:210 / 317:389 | 1.5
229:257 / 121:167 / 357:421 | 3.9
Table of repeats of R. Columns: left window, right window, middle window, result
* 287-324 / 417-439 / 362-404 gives -4.0 min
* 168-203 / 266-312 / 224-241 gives 1.2 min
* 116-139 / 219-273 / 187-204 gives 0.6 min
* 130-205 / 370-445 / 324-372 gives 2.8 min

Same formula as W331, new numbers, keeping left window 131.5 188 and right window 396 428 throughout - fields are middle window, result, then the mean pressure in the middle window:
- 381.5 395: -1.1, 228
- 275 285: -0.1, 180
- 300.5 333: 1.9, 177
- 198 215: 0.9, 147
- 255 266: 1.1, 155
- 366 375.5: -0.1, 207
